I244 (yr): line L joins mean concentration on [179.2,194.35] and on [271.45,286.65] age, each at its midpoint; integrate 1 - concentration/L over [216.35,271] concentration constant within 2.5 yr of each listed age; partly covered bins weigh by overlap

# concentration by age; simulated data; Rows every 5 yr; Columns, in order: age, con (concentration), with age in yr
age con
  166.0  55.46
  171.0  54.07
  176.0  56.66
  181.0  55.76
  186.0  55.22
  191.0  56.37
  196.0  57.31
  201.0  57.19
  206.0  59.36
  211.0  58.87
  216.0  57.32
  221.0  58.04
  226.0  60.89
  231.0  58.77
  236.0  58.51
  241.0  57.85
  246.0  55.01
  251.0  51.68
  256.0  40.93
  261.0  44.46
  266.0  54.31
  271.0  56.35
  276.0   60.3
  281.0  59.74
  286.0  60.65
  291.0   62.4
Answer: 3.64 yr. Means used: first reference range 55.9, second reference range 59.7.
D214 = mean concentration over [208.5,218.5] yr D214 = 58.1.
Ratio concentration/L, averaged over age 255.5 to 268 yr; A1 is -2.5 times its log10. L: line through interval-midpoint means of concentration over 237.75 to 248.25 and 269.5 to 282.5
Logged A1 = 0.22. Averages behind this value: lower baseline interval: 56.6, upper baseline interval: 58.9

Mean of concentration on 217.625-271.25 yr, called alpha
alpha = 54.2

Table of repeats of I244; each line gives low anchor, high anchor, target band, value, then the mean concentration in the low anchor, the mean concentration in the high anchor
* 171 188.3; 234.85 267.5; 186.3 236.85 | -4.1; 55.6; 51.5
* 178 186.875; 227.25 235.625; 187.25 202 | -0.1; 55.6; 59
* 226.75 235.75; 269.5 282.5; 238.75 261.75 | 3.4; 59.1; 58.9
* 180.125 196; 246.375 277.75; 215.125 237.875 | -2.2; 56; 51.4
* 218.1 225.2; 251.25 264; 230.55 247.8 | -1.9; 58.7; 44.7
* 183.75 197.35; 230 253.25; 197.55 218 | -0.7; 56.2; 56.3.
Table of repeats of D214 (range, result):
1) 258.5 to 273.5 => 51.7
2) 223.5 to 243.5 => 59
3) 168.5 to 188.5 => 55.4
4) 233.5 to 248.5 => 57.1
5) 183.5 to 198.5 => 56.3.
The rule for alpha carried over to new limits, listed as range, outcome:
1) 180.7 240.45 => 57.9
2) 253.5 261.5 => 42.3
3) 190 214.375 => 57.9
